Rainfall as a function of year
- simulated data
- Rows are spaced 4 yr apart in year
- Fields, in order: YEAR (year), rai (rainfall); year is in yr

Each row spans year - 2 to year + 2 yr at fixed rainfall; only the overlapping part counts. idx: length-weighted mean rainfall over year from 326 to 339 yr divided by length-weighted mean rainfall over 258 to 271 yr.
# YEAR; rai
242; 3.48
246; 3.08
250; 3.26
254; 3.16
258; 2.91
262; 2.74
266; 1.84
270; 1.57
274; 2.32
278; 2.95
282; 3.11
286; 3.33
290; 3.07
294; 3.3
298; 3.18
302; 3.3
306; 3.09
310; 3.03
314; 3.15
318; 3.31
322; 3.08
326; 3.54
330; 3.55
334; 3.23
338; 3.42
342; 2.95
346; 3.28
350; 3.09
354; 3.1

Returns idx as 1.54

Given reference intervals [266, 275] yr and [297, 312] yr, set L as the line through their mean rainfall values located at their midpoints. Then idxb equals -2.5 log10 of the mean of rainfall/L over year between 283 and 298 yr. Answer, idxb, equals -0.22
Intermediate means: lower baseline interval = 1.88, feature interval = 3.22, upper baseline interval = 3.15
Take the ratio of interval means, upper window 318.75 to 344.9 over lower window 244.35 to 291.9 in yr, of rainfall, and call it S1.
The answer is 1.19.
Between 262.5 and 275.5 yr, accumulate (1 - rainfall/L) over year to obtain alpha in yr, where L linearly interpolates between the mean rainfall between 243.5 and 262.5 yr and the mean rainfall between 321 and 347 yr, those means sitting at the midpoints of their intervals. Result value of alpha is 4.7 yr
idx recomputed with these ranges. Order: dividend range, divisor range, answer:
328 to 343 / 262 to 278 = 1.54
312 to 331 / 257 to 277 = 1.45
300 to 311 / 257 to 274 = 1.41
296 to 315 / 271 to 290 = 1.10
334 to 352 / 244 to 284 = 1.18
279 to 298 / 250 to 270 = 1.22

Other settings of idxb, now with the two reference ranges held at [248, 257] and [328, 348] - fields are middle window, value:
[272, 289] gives 0.10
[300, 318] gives 0.03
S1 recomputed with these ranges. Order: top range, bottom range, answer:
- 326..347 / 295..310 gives 1.04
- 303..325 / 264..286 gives 1.29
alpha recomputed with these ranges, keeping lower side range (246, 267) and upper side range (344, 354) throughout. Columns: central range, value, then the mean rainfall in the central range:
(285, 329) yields -2.84 yr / 3.22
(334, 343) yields -0.26 yr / 3.22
